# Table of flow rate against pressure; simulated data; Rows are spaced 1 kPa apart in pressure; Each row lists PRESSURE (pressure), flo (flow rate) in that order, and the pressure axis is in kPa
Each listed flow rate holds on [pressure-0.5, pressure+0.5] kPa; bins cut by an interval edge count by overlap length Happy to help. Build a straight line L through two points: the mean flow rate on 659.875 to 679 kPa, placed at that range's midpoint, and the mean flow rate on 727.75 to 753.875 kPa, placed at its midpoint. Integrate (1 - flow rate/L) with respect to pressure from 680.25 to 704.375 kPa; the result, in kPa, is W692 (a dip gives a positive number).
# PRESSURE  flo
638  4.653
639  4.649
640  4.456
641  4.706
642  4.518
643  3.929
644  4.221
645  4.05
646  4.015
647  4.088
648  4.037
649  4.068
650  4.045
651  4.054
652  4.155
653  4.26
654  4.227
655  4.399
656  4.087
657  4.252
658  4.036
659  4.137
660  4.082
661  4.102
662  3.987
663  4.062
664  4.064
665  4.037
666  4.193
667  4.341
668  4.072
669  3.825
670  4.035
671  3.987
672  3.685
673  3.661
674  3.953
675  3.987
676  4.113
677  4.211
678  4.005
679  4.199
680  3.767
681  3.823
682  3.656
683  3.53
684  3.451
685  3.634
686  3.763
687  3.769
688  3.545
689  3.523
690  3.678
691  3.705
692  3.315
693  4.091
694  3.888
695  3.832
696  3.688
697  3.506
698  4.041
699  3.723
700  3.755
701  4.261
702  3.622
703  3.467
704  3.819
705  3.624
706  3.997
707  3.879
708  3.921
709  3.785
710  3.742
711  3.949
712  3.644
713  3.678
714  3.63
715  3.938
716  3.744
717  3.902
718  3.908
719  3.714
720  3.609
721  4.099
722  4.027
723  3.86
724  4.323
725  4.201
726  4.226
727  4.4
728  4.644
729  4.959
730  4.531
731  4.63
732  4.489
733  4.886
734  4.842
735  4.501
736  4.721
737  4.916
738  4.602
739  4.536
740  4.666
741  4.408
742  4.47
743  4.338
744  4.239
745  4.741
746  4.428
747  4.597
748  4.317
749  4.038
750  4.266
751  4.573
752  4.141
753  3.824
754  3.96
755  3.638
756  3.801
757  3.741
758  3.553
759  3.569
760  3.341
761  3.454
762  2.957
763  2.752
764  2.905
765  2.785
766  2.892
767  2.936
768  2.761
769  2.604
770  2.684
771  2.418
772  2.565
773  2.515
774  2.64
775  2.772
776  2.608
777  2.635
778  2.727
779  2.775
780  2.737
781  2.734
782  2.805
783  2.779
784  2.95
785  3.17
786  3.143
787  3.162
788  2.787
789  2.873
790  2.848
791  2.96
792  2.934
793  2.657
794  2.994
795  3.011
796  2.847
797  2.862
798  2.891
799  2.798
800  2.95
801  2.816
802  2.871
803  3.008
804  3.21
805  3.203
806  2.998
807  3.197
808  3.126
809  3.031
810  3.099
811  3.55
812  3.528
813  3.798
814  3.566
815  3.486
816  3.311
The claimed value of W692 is 2.69 kPa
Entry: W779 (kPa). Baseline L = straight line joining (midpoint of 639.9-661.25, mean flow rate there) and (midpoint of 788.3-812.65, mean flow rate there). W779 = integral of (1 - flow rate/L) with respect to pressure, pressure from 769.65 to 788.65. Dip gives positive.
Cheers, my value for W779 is 2.4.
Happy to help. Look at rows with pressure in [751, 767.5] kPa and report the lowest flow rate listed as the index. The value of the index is 2.752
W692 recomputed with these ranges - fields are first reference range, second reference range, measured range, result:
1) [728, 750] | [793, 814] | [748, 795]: 8.9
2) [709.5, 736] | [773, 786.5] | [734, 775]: -3.4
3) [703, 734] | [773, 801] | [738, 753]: -3.4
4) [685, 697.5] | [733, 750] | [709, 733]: 0.6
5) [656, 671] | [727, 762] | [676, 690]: 1.2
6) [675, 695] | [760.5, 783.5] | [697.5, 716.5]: -1.5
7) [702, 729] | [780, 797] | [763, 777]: 2.1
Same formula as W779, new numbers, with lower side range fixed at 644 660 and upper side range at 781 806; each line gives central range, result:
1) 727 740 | -4.7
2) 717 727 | -1.3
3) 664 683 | -0.1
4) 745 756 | -3.0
